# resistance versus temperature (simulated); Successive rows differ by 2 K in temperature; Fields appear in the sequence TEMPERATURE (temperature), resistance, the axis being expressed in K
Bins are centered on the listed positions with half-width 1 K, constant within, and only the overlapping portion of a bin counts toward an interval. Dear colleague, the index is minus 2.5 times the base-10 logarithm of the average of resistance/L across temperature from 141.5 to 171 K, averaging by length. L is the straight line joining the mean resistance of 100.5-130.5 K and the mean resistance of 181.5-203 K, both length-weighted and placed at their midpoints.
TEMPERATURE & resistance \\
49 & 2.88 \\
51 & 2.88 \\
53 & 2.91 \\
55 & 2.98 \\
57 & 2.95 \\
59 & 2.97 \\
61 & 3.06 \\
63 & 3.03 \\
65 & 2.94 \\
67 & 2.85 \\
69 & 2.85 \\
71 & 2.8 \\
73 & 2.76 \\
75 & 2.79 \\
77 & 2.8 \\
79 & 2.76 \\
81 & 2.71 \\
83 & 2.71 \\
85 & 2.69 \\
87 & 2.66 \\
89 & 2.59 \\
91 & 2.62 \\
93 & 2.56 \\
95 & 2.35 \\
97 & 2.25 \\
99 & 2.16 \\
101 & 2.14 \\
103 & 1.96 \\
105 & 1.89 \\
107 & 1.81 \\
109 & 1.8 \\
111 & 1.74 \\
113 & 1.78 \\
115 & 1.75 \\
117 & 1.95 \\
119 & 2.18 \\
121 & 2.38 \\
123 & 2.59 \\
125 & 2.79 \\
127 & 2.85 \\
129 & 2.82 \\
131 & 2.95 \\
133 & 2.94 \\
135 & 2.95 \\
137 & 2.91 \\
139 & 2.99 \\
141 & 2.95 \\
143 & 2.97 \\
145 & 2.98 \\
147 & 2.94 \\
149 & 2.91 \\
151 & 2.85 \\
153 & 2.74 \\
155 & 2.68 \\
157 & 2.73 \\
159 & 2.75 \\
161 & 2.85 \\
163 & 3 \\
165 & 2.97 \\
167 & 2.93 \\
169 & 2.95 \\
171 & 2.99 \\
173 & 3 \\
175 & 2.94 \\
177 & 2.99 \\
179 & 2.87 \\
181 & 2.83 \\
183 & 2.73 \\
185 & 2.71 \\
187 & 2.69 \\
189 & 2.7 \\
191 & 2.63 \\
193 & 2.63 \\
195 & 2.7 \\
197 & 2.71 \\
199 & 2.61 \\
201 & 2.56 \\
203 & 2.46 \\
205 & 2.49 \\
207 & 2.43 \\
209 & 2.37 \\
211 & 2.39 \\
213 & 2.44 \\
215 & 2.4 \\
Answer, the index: -0.18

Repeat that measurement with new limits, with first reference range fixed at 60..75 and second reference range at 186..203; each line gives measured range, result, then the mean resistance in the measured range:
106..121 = 0.425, 1.89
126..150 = -0.068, 2.93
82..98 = 0.118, 2.55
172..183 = -0.090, 2.91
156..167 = -0.062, 2.87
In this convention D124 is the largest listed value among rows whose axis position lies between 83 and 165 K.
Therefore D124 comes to 3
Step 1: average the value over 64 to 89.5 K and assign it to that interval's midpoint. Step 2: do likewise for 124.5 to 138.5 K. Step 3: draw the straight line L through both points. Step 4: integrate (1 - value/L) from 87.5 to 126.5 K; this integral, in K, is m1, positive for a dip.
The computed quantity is 8.9 K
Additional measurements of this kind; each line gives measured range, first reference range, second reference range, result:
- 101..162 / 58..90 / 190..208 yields 3.62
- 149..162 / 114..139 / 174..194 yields -0.43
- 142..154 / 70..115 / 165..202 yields -1.25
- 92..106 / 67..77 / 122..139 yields 3.18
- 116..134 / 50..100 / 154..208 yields 0.96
